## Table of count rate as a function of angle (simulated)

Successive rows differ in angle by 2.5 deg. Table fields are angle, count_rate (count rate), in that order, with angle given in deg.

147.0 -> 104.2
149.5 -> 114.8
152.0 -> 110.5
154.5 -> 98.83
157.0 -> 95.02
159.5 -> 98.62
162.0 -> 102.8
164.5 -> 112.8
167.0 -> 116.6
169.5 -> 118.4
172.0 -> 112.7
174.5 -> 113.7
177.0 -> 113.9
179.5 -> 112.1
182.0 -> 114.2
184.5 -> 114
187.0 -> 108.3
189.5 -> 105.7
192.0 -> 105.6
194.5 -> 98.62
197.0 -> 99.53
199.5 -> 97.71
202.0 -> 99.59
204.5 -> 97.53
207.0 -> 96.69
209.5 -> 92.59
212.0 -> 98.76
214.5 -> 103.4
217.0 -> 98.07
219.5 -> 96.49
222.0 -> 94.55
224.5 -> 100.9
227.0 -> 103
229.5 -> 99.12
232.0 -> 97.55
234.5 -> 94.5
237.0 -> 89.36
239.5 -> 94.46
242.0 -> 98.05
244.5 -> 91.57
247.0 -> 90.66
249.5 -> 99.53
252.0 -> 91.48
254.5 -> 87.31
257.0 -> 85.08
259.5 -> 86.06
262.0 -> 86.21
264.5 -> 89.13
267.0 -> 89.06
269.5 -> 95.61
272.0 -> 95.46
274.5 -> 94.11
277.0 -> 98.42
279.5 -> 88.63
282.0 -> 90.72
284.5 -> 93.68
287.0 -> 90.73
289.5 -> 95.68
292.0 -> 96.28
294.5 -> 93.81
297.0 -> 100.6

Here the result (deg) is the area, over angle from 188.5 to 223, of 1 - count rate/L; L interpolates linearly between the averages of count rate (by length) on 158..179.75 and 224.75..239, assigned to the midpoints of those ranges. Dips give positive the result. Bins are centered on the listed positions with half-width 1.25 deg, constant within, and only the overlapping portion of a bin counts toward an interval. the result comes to 1.3 deg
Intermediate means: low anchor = 111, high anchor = 96.9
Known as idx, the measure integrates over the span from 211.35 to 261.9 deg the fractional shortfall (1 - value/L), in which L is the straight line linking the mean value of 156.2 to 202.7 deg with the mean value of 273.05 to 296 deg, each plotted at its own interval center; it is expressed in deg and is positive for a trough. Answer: 2.7 deg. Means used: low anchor 108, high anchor 93.7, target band 94.8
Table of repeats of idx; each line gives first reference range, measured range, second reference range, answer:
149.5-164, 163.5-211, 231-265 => -3.6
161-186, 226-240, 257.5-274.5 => 0.3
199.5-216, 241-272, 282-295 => 1.5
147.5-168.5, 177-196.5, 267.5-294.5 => -0.9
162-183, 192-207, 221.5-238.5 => 1.0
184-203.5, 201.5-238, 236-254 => 0.3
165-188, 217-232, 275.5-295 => 0.9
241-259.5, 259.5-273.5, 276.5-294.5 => 0.2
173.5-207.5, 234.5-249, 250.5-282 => 0.3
